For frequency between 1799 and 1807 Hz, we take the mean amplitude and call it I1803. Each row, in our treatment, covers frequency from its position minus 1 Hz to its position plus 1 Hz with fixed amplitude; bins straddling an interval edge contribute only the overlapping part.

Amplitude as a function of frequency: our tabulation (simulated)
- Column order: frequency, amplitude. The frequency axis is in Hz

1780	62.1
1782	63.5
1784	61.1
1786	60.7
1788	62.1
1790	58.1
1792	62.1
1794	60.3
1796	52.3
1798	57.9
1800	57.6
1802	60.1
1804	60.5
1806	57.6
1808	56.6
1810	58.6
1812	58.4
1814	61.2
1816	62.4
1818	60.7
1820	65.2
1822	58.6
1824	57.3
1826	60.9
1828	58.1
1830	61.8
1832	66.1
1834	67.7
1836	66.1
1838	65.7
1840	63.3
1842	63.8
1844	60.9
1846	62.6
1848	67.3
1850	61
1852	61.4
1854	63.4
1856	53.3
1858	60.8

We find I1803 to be 59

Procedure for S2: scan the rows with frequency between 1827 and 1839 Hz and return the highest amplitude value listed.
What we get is 67.7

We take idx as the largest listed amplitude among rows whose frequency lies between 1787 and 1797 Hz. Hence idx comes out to 62.1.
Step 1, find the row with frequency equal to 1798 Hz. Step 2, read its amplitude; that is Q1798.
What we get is 57.9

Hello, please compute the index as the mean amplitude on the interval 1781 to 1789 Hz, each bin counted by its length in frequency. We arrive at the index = 61.9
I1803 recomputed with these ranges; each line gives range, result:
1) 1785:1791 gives 60.3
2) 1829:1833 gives 63.9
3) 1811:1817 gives 60.7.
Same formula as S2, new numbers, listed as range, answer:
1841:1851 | 67.3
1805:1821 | 65.2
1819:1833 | 66.1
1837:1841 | 65.7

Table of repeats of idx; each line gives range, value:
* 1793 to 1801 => 60.3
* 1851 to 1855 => 63.4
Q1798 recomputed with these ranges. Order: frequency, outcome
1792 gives 62.1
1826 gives 60.9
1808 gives 56.6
